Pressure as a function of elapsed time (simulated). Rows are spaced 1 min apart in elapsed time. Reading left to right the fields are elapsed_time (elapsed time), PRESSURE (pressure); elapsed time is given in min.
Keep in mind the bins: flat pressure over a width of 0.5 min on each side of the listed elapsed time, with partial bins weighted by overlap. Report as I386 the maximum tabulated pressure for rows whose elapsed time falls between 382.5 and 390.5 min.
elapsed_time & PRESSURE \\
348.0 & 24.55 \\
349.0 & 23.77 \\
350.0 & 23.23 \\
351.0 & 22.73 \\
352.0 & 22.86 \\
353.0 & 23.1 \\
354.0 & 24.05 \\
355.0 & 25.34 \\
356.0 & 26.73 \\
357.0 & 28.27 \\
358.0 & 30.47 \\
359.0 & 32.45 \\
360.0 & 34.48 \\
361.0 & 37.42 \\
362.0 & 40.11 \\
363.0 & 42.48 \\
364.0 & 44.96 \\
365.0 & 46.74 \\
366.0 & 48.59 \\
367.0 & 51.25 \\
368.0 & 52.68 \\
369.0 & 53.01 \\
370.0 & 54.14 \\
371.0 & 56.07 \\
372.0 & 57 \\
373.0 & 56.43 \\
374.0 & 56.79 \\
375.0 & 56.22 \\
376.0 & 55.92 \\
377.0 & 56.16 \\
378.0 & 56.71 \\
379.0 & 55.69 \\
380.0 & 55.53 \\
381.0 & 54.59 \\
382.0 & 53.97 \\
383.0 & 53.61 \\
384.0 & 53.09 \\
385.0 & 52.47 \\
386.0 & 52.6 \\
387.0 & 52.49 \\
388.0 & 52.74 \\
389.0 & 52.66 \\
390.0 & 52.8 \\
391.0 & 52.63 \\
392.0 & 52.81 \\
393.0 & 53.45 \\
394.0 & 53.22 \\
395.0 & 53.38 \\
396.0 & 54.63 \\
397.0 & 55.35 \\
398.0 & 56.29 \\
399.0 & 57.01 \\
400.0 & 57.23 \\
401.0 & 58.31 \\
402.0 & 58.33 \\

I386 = 53.61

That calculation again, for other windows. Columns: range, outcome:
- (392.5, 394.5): 53.45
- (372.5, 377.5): 56.79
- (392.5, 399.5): 57.01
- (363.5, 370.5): 54.14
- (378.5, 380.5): 55.69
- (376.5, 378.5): 56.71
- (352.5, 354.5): 24.05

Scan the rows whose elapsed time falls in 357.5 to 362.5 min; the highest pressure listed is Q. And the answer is 40.11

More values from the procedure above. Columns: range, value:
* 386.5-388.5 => 52.74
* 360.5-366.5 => 48.59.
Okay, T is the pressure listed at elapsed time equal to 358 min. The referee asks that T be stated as 30.47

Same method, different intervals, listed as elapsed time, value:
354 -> 24.05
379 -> 55.69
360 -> 34.48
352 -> 22.86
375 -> 56.22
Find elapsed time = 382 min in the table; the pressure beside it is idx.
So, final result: 53.97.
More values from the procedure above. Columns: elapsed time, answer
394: 53.22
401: 58.31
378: 56.71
